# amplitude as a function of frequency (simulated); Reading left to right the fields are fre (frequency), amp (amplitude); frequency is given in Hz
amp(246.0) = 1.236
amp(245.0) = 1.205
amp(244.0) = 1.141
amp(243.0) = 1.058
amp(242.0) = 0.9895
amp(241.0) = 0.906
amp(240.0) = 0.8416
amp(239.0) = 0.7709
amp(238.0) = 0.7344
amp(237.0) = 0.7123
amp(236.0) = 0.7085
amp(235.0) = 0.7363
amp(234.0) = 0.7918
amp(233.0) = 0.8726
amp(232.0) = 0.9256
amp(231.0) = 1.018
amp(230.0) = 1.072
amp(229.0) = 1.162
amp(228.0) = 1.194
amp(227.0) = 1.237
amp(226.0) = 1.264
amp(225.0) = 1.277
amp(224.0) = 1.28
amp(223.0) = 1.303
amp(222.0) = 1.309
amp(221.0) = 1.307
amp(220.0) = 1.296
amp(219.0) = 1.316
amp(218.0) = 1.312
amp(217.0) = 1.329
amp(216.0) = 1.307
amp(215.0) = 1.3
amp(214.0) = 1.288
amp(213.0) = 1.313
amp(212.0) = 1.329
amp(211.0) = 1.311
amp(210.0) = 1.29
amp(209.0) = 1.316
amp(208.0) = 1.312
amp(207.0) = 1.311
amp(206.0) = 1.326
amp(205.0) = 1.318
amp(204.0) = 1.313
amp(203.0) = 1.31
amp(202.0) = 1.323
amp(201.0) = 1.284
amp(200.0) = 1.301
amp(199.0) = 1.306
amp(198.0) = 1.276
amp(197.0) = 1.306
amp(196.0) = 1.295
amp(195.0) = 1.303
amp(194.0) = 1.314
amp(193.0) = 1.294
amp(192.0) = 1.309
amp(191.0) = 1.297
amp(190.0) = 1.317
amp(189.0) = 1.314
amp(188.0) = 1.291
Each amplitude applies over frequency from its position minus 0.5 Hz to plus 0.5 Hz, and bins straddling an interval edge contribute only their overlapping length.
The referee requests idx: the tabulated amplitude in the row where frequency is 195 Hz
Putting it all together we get 1.303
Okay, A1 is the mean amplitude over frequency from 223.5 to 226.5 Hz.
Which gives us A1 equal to 1.27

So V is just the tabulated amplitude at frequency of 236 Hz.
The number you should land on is 0.7085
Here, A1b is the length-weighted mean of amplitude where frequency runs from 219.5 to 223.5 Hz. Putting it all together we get 1.3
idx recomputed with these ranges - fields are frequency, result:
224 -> 1.28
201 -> 1.284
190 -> 1.317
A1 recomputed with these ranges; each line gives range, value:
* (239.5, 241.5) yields 0.874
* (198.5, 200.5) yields 1.3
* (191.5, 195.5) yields 1.3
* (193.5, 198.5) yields 1.3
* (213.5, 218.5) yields 1.31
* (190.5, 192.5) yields 1.3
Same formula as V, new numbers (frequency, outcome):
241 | 0.906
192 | 1.309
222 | 1.309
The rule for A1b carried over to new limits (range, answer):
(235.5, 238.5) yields 0.718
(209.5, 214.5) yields 1.31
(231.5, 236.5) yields 0.807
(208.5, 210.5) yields 1.3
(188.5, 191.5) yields 1.31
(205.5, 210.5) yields 1.31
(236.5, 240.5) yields 0.765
